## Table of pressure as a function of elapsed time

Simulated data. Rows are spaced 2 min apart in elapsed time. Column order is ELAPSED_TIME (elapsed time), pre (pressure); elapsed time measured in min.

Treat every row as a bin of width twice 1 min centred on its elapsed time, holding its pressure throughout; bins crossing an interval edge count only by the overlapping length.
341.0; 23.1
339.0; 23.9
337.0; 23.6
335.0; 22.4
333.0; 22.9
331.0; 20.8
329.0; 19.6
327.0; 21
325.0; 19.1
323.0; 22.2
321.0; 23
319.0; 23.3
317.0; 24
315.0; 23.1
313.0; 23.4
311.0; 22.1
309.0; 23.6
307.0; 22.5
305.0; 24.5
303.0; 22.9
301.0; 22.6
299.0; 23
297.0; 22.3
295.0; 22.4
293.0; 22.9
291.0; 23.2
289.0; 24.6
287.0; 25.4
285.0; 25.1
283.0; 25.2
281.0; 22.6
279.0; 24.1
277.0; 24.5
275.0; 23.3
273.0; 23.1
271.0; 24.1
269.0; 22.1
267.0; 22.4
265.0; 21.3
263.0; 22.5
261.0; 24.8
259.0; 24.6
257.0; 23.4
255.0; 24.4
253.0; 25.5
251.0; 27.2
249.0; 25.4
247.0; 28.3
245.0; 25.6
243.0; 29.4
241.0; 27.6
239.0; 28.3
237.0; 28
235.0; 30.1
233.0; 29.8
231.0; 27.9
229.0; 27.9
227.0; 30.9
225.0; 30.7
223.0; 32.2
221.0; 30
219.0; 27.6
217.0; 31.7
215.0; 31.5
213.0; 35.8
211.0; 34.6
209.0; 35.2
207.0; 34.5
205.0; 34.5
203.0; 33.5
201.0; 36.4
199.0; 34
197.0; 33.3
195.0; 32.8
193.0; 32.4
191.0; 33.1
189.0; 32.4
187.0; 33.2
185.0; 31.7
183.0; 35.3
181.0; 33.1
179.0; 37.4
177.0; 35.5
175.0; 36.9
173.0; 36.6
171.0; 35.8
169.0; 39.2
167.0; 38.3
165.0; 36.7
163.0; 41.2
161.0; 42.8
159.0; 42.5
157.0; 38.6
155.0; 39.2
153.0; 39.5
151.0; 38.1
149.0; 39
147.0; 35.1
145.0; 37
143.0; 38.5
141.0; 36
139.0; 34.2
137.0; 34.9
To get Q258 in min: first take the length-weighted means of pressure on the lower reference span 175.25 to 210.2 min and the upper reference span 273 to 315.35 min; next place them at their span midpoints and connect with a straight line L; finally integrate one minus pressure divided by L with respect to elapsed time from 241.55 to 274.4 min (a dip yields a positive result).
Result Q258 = 3.2 min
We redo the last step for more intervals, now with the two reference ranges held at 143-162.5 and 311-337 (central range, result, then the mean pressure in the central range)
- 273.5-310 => 2.5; 23.6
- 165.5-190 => 0.8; 35.5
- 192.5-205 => 0.2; 33.8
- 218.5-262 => 3.9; 27.7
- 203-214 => -0.4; 34.8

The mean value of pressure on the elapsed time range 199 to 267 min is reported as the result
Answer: 29.1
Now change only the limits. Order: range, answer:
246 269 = 24.4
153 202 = 36.3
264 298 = 23.4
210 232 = 31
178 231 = 32.8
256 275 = 23.2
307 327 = 22.6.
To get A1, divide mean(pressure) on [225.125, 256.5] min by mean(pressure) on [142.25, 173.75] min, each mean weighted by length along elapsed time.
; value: 0.72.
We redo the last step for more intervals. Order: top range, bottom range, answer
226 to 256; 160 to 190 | 0.76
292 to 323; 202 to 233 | 0.72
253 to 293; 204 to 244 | 0.77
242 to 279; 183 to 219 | 0.73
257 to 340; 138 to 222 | 0.65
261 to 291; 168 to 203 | 0.68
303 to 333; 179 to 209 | 0.66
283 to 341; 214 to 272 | 0.85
